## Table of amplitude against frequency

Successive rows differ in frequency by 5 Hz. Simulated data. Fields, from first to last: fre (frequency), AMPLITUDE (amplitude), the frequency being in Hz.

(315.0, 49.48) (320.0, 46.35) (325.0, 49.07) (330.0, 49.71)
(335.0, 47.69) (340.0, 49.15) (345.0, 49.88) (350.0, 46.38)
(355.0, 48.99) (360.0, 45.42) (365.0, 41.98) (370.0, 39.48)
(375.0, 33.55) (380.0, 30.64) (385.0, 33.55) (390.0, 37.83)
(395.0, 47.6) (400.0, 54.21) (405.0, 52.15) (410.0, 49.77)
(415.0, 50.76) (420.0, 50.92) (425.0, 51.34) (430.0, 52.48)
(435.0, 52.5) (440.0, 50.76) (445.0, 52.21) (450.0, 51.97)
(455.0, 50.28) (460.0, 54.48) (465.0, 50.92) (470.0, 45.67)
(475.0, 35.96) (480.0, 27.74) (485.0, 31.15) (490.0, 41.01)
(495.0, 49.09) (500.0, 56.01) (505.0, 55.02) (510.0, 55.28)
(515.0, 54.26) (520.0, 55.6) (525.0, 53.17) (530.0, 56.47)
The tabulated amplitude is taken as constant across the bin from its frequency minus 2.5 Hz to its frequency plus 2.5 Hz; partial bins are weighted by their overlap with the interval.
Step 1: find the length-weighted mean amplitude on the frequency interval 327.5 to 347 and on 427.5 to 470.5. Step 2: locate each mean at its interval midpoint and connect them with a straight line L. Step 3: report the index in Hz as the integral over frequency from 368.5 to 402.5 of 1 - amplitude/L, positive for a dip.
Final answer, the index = 7.2 Hz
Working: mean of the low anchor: 49.1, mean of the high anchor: 51.5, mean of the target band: 39.6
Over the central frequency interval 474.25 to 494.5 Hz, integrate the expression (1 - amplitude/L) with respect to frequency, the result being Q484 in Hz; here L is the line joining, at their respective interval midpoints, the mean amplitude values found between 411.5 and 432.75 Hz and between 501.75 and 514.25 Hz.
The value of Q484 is 7.0 Hz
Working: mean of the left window 51.3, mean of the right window 55.1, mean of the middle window 35.3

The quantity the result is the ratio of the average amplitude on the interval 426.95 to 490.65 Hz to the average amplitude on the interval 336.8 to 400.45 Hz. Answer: 1.08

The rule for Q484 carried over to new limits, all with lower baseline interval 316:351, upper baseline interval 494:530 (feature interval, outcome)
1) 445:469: 0.47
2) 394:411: -0.19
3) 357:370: 1.67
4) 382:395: 3.24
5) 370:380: 3.12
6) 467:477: 2.17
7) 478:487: 4.04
